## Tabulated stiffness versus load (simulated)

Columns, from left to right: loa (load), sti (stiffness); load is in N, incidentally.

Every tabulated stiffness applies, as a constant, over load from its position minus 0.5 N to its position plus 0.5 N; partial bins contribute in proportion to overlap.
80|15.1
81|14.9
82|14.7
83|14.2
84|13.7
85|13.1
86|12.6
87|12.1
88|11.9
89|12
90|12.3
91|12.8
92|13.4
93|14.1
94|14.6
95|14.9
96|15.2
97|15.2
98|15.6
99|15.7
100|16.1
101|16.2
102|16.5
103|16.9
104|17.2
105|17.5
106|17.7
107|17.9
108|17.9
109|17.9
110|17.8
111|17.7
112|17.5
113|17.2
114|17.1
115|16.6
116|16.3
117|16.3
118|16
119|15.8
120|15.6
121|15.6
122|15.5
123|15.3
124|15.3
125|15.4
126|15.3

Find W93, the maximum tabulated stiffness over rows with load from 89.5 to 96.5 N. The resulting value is 15.2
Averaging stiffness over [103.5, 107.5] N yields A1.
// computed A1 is 17.6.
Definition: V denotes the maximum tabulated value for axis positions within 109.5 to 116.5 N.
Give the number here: 17.8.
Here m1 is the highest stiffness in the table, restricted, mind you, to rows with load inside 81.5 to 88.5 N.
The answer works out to 14.7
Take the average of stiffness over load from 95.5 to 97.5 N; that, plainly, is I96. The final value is 15.2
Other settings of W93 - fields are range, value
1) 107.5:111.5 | 17.9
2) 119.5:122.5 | 15.6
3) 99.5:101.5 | 16.2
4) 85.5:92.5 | 13.4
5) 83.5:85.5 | 13.7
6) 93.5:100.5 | 16.1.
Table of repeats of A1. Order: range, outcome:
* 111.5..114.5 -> 17.3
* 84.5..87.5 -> 12.6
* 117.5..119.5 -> 15.9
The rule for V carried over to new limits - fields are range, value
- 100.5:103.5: 16.9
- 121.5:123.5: 15.5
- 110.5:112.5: 17.7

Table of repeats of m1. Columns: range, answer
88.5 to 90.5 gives 12.3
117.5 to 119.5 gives 16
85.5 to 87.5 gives 12.6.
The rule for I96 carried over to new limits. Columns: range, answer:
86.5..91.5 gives 12.2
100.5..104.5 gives 16.7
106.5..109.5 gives 17.9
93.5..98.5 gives 15.1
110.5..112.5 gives 17.6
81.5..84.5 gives 14.2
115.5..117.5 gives 16.3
